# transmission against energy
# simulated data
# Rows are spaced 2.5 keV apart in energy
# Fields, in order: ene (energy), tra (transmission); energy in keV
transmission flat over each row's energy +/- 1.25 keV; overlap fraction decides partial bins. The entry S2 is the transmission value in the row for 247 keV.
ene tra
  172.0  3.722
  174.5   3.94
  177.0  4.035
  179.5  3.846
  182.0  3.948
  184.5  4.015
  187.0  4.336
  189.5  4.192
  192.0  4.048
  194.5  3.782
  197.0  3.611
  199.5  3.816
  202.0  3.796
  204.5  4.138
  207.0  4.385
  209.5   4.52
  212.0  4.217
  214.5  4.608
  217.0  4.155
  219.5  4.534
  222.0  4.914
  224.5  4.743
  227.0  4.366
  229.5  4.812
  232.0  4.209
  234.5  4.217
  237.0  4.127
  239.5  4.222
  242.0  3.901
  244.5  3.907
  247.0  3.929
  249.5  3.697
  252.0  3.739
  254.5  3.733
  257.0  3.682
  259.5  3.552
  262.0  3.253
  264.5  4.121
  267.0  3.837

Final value 3.929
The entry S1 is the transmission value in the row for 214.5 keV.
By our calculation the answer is 4.608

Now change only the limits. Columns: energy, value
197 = 3.611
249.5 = 3.697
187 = 4.336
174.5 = 3.94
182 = 3.948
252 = 3.739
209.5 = 4.52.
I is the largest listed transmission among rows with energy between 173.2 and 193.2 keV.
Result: 4.336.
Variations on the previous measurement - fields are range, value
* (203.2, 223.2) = 4.914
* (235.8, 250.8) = 4.222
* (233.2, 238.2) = 4.217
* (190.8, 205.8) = 4.138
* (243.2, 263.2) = 3.929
